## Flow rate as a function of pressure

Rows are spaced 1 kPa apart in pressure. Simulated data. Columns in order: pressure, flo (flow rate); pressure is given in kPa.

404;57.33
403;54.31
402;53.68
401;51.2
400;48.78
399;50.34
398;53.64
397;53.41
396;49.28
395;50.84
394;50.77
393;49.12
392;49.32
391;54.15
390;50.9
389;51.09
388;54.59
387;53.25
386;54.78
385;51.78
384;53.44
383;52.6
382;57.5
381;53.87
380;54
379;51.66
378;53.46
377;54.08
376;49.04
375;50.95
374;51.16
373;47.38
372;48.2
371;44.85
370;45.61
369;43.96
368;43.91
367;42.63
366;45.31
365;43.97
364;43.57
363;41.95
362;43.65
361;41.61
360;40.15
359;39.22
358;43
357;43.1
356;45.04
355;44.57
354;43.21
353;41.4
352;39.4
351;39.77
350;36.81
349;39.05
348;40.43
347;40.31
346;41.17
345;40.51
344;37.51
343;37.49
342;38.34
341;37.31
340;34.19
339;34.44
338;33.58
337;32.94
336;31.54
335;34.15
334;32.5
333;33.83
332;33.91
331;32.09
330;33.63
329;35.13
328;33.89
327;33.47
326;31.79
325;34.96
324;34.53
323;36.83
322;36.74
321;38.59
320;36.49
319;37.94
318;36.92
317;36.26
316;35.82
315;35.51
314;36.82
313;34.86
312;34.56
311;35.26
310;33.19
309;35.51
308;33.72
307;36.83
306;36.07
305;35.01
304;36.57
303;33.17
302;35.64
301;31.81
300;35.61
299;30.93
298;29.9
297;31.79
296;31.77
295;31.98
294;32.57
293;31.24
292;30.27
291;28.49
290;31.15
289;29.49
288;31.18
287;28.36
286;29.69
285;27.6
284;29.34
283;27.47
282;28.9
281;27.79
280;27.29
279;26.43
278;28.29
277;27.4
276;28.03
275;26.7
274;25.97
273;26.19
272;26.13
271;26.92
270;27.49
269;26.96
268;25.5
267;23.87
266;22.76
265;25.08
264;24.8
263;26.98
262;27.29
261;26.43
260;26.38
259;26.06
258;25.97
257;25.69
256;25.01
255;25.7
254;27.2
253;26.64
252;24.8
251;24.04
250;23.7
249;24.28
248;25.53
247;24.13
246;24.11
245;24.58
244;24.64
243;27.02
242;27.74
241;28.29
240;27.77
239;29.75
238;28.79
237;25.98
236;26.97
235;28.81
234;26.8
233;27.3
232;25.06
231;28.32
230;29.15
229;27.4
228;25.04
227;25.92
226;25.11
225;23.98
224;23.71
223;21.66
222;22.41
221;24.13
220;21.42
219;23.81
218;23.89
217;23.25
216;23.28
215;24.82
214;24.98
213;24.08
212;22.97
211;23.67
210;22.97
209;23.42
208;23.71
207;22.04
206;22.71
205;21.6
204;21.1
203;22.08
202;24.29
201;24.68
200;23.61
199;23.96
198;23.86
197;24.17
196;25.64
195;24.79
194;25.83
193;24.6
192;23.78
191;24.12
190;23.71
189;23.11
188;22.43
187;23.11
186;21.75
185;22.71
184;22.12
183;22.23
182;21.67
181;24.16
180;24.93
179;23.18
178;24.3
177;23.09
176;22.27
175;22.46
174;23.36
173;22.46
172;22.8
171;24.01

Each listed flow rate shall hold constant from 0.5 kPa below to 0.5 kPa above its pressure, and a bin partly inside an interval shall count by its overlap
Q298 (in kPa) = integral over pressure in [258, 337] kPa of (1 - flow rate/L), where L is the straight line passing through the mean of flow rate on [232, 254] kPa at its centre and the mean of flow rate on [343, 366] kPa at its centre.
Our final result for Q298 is 5.7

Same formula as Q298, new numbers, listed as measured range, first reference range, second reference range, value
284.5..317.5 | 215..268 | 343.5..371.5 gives 1.0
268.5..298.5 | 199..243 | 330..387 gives 4.0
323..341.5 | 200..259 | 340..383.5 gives 2.9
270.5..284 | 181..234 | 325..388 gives 2.2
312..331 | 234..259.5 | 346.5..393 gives 1.6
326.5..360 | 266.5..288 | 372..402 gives 3.7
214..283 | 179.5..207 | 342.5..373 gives 8.7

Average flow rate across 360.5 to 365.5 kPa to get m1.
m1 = 43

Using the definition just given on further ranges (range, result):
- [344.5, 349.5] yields 40.3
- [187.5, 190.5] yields 23.1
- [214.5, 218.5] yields 23.8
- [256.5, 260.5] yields 26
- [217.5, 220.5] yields 23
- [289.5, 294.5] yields 30.7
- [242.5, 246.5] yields 25.1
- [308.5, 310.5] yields 34.3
